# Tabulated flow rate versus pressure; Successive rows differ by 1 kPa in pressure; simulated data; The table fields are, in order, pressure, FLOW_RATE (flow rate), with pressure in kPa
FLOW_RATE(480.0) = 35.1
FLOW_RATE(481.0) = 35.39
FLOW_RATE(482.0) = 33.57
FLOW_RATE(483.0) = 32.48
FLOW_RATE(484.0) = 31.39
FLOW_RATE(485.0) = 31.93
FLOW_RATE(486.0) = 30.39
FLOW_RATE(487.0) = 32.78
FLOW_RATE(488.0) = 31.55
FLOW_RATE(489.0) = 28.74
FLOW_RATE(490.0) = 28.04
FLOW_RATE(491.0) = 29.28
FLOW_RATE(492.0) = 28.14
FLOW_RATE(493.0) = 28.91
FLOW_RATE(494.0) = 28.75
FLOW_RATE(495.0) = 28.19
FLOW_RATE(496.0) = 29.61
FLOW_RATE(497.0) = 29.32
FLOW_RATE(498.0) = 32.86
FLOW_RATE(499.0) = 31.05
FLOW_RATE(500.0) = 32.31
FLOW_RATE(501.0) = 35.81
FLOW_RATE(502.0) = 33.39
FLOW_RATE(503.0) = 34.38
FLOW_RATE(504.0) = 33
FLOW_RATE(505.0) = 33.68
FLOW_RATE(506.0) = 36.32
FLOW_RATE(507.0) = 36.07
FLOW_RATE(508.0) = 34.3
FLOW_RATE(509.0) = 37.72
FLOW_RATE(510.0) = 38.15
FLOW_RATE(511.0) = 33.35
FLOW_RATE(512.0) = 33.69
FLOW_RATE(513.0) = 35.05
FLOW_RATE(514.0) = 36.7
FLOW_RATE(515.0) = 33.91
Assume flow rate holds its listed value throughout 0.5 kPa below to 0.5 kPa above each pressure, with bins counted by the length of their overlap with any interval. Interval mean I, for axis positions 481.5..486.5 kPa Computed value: 32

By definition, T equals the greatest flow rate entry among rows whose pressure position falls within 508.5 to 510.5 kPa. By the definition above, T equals 38.15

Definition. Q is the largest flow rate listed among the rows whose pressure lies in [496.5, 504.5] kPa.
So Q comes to 35.81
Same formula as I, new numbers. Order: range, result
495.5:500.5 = 31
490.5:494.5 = 28.8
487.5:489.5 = 30.1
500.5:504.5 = 34.1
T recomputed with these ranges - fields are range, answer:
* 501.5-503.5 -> 34.38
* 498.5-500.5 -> 32.31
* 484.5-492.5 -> 32.78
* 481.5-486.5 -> 33.57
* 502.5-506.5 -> 36.32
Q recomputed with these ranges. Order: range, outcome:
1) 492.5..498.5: 32.86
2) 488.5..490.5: 28.74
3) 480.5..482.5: 35.39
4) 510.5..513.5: 35.05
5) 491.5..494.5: 28.91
